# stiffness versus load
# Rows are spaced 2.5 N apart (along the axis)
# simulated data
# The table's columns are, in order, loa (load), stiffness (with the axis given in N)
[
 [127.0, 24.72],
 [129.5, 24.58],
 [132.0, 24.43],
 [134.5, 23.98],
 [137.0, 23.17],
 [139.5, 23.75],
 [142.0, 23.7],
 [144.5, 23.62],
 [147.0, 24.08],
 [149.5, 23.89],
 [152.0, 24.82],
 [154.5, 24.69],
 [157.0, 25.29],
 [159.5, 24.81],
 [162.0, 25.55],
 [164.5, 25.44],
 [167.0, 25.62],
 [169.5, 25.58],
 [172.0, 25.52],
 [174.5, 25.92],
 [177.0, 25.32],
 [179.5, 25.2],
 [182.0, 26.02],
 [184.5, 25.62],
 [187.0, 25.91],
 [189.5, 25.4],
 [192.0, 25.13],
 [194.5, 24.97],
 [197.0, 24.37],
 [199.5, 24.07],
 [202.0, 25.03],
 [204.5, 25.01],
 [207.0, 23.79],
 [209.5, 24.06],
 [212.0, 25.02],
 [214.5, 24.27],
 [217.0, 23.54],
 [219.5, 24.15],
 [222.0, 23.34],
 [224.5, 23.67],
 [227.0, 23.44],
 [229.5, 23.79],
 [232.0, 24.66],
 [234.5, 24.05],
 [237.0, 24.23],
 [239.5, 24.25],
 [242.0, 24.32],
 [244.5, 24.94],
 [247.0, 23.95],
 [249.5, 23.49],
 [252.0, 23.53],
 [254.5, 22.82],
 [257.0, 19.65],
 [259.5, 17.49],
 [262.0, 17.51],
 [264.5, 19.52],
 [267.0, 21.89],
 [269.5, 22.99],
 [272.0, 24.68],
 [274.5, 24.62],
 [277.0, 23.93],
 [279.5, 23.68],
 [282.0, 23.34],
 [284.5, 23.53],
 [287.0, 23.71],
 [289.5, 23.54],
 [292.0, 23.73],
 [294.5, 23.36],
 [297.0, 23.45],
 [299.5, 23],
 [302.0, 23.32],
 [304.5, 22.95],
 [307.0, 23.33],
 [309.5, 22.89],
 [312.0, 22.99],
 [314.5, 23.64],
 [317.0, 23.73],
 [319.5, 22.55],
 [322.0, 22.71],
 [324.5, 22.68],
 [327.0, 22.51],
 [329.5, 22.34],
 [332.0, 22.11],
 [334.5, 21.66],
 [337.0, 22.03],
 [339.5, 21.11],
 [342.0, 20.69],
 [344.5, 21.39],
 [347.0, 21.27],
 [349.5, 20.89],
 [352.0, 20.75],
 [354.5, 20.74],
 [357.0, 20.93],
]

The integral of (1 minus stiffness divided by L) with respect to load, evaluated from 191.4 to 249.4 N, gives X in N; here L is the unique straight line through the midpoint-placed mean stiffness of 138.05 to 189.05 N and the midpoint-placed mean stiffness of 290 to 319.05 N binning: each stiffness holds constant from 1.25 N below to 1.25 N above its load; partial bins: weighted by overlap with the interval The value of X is 0.2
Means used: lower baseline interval 25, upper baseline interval 23.3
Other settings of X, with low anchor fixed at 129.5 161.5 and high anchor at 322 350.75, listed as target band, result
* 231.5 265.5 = 0.7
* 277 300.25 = -1.2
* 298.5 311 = -0.5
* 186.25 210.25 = -1.2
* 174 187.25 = -1.0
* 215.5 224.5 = -0.2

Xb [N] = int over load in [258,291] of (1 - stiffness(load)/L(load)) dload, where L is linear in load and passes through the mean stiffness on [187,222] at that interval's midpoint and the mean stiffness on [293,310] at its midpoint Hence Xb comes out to 1.73 N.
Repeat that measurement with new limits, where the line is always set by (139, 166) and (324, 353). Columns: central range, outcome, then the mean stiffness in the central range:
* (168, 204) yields -1.91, 25.3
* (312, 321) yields -0.53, 23.2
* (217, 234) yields -0.32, 23.8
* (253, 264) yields 1.63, 19.5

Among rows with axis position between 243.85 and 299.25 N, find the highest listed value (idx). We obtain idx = 24.94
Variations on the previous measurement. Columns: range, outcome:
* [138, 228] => 26.02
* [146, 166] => 25.55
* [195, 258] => 25.03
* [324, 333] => 22.68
